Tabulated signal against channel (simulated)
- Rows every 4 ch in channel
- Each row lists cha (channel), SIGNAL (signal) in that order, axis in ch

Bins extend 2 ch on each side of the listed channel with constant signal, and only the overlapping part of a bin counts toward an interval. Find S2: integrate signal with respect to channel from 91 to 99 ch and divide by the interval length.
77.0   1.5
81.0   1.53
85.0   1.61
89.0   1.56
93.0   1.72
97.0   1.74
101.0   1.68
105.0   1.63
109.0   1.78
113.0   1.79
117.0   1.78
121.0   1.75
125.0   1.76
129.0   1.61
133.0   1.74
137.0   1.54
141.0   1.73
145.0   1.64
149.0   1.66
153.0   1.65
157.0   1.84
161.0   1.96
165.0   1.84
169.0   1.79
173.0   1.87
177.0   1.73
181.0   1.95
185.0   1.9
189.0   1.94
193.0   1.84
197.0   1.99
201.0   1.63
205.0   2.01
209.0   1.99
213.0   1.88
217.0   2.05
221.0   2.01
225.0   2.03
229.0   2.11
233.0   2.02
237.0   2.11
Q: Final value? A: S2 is 1.73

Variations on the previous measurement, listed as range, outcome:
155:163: 1.9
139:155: 1.67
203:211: 2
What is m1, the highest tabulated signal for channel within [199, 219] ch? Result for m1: 2.05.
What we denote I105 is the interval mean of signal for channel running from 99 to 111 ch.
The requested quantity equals 1.7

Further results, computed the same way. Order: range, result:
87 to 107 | 1.67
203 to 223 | 1.99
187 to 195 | 1.89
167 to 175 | 1.83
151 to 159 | 1.75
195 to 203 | 1.81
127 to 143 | 1.66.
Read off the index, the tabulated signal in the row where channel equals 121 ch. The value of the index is 1.75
